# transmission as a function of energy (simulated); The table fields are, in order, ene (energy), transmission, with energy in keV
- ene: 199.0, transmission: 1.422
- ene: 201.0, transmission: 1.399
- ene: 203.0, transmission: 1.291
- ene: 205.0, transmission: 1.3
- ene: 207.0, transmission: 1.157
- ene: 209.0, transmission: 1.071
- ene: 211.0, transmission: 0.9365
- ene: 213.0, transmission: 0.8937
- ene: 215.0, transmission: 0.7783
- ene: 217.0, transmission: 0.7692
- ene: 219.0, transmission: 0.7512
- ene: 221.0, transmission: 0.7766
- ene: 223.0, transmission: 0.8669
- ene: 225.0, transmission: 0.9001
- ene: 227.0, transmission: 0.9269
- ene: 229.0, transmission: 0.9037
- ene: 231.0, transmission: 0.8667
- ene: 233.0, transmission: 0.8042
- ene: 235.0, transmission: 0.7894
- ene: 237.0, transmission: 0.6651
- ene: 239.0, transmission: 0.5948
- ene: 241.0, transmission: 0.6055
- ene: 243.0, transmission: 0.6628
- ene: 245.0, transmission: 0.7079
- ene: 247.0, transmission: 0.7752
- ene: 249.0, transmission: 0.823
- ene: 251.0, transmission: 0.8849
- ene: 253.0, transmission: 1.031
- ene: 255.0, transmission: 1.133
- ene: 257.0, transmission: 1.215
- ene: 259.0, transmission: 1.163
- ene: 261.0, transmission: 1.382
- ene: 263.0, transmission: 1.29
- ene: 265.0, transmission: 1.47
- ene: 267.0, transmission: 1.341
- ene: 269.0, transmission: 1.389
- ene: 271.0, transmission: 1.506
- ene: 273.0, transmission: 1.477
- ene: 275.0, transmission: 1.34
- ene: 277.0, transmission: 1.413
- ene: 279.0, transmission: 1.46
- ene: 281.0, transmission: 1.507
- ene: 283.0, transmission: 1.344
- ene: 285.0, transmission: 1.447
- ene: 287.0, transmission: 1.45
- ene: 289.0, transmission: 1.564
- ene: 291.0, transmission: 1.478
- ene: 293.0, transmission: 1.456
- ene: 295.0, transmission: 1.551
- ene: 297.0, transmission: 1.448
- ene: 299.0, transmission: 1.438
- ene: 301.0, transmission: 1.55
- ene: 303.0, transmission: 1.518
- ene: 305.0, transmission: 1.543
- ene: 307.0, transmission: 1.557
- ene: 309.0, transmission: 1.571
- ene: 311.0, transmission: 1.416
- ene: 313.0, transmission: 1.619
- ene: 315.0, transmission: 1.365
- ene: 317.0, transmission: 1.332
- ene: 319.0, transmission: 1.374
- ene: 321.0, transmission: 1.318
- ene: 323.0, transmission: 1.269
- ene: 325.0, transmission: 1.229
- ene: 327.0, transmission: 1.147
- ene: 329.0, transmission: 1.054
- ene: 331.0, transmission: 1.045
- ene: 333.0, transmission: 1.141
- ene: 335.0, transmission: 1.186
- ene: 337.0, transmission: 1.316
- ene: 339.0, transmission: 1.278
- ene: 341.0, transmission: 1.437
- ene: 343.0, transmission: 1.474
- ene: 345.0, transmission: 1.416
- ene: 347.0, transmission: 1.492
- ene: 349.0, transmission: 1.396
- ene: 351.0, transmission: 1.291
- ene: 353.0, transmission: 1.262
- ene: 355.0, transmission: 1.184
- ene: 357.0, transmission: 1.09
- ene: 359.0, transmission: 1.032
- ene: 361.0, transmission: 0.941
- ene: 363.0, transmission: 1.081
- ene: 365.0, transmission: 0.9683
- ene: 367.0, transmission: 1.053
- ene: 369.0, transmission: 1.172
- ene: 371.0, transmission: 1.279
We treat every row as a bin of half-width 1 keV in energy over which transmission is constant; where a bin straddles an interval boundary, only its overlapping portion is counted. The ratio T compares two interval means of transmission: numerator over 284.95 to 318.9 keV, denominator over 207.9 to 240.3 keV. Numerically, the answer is 1.8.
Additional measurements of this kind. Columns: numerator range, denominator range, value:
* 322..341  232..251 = 1.66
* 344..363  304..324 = 0.85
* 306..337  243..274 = 1.13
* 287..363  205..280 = 1.32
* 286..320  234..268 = 1.53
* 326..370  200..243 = 1.33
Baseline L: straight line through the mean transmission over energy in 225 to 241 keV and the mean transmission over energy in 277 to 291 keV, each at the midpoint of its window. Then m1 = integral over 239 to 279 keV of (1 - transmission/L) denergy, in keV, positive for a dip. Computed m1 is 0.7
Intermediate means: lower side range 0.788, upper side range 1.46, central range 1.13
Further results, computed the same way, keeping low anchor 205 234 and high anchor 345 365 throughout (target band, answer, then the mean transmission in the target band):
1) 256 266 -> -3.2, 1.3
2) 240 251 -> 2.6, 0.73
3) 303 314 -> -4.5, 1.54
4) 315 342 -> -2.5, 1.25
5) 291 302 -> -4.3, 1.49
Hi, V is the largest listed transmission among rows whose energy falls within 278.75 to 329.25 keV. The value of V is 1.619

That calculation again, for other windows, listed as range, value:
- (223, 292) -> 1.564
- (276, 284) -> 1.507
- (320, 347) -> 1.492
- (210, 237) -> 0.9365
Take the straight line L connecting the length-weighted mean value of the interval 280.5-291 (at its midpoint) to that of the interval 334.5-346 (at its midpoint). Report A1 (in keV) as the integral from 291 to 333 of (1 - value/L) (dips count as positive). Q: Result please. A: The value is 0.82 keV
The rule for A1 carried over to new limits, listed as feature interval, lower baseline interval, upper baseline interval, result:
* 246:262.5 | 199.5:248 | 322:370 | -1.5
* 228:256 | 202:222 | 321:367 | 6.1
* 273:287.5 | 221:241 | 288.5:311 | -1.3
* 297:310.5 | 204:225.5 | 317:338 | -4.3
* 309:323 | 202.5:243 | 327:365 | -3.4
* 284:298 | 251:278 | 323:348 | -2.1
